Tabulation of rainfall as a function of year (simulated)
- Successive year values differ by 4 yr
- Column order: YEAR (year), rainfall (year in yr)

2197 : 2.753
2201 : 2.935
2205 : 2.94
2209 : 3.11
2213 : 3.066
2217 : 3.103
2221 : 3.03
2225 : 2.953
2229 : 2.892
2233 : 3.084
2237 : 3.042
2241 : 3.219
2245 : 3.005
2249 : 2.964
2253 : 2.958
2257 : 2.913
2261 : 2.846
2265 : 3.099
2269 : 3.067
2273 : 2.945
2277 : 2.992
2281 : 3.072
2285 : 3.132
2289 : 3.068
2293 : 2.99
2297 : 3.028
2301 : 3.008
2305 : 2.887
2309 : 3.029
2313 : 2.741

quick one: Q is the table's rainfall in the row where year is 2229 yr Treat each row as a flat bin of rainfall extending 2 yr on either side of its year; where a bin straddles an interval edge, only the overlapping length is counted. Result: 2.892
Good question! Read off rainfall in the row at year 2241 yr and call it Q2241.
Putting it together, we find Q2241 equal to 3.219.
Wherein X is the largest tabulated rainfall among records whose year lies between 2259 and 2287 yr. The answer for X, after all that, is 3.132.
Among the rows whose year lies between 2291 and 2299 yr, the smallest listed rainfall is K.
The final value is 2.99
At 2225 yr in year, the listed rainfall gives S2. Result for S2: 2.953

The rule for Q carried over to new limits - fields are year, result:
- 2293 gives 2.99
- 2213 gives 3.066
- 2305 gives 2.887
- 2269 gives 3.067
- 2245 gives 3.005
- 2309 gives 3.029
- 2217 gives 3.103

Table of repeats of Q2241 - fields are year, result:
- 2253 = 2.958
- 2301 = 3.008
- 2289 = 3.068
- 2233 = 3.084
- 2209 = 3.11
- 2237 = 3.042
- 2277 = 2.992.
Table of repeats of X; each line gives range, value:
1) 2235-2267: 3.219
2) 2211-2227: 3.103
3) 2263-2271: 3.099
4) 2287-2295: 3.068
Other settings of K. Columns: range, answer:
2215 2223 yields 3.03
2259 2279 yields 2.846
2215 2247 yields 2.892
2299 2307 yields 2.887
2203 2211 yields 2.94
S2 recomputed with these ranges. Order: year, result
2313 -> 2.741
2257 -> 2.913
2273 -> 2.945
